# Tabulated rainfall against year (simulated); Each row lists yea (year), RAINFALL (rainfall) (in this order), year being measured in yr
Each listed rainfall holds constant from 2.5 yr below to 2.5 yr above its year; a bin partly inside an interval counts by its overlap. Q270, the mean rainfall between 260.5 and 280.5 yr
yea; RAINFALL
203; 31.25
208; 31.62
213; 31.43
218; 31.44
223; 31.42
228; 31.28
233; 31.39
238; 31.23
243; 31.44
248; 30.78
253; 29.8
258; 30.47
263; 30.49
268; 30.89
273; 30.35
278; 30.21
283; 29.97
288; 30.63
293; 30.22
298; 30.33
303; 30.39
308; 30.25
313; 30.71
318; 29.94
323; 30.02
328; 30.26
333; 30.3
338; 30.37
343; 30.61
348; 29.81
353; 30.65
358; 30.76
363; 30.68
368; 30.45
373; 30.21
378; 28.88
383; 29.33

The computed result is 30.5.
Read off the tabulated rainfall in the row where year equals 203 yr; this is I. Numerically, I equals 31.25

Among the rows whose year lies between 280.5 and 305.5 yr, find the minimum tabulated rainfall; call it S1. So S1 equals 29.97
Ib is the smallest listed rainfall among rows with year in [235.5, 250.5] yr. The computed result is 30.78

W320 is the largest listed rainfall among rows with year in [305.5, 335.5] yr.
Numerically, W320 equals 30.71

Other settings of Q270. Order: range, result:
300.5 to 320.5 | 30.3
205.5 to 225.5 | 31.5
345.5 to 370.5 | 30.5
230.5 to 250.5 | 31.2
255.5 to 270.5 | 30.6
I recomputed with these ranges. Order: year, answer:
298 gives 30.33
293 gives 30.22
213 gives 31.43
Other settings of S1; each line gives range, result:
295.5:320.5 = 29.94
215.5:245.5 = 31.23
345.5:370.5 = 29.81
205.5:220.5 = 31.43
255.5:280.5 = 30.21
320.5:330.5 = 30.02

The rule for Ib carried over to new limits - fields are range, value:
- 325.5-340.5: 30.26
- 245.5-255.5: 29.8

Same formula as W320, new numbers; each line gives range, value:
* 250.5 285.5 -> 30.89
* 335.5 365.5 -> 30.76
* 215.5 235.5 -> 31.44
